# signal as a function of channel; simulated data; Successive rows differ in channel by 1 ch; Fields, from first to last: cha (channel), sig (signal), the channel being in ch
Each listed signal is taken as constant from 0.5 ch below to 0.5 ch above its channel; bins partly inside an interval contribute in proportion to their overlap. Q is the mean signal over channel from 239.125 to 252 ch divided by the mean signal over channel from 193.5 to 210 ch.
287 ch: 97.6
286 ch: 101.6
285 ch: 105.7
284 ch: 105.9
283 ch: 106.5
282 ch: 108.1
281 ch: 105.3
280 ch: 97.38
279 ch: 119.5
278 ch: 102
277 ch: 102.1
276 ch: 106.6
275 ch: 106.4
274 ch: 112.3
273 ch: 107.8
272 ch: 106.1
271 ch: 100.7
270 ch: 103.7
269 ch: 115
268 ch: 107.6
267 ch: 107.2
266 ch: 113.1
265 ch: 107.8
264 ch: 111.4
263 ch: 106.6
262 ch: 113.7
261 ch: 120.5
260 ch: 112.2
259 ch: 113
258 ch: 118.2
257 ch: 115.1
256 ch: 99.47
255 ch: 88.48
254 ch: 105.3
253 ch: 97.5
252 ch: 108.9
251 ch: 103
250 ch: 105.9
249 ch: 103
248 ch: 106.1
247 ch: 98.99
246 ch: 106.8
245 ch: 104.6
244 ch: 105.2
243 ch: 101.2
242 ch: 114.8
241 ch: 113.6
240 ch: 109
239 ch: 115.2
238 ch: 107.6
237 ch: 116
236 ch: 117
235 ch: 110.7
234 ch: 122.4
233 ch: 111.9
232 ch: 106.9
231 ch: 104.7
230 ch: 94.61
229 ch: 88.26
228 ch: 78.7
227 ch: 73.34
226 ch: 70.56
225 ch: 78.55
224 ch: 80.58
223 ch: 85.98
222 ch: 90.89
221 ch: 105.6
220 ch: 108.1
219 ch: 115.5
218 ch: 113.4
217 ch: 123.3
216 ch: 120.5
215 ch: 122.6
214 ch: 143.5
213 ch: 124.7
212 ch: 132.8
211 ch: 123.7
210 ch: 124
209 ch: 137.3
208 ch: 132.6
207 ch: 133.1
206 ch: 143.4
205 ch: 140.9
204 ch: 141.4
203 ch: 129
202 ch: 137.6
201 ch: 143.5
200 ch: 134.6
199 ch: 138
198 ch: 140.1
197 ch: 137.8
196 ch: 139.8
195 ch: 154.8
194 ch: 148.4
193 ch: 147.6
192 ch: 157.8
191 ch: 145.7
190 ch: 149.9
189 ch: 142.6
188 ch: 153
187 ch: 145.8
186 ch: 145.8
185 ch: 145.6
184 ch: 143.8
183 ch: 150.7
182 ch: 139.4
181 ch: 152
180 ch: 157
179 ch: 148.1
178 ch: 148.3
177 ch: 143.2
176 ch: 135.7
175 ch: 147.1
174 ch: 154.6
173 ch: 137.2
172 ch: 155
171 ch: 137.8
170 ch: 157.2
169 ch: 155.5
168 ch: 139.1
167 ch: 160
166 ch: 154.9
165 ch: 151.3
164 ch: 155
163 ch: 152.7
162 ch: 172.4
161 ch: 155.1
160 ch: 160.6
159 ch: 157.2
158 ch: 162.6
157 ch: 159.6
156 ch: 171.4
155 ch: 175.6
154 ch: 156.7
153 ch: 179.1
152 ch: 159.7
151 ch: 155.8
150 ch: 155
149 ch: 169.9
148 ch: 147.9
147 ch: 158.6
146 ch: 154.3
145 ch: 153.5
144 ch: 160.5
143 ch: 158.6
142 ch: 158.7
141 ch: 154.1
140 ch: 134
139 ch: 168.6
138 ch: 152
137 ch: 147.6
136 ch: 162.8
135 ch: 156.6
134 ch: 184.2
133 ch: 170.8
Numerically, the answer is 0.77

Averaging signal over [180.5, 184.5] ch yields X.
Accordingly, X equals 146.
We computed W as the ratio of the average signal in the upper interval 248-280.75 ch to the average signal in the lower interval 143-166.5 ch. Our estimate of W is 0.67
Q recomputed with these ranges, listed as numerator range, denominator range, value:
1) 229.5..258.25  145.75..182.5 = 0.69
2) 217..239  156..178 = 0.65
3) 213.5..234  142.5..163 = 0.63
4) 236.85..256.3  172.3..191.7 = 0.72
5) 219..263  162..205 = 0.70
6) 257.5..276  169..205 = 0.76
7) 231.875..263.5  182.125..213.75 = 0.77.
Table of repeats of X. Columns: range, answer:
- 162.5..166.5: 153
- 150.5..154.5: 163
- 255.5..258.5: 111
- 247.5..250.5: 105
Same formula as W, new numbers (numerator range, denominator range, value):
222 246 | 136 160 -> 0.63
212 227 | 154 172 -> 0.67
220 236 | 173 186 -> 0.65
